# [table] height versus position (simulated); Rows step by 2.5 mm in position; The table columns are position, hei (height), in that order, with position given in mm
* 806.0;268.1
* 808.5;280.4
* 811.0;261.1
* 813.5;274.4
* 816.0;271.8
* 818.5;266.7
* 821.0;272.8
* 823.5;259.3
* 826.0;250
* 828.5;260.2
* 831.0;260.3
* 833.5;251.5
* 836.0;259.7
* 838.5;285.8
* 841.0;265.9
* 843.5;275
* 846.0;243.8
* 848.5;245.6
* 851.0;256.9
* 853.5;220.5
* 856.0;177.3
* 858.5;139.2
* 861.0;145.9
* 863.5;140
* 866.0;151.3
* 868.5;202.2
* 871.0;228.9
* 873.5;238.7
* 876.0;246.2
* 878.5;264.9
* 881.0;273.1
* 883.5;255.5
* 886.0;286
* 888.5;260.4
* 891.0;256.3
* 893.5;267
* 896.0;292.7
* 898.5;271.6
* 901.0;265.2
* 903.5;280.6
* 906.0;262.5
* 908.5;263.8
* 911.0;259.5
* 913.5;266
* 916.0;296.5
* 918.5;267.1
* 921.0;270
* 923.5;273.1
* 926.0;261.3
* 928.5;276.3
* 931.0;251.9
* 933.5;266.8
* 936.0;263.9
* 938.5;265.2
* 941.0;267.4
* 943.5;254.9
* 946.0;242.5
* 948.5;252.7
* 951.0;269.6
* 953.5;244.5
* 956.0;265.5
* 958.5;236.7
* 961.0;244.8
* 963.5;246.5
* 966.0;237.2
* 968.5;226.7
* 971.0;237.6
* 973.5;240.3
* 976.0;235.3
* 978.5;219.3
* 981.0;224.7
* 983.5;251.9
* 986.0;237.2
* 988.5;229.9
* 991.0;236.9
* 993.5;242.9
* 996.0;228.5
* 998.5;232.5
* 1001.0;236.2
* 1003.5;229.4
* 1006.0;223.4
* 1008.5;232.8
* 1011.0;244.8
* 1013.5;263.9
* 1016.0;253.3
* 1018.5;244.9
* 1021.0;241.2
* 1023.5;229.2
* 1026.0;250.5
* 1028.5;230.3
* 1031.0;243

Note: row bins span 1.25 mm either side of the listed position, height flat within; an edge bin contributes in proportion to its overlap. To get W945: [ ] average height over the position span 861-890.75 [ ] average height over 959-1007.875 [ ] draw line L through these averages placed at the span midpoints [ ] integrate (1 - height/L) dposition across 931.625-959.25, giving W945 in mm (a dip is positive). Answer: -2.95 mm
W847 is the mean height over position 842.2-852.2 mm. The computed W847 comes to 255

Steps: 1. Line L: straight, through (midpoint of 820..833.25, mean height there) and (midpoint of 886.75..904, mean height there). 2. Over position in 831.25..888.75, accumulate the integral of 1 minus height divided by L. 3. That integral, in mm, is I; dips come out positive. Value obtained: 7.34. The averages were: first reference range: 260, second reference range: 271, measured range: 231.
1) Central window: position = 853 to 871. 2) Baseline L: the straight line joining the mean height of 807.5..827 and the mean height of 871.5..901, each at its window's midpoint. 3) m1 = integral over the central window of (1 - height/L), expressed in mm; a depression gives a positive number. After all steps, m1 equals 6.4 mm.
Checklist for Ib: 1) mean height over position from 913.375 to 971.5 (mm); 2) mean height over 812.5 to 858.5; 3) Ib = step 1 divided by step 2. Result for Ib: 1.02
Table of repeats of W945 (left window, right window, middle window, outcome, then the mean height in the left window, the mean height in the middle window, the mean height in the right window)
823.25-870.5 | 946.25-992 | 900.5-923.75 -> -3.7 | 225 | 270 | 241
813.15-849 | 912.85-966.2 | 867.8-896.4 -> 0.6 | 263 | 256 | 260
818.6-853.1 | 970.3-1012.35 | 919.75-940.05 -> -1.8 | 260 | 266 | 234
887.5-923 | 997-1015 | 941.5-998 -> 1.8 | 270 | 241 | 238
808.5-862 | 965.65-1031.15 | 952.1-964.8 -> -0.5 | 246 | 248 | 237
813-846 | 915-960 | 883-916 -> -0.8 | 265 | 270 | 262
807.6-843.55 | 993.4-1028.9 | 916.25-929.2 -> -1.0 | 266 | 271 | 239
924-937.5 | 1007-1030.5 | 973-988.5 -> 1.1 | 265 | 234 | 243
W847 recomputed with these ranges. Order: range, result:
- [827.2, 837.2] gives 258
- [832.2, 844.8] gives 267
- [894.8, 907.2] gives 274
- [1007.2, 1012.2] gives 239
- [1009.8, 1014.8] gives 254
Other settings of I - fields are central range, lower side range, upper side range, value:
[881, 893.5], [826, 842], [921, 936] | 0.0 mm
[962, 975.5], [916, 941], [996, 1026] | 0.9 mm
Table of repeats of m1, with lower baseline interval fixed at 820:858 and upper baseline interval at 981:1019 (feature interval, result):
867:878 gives 0.8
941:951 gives -0.5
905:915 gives -0.8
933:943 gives -0.9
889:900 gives -1.1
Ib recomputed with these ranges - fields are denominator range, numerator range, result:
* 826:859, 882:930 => 1.11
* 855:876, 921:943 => 1.46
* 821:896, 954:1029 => 1.00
